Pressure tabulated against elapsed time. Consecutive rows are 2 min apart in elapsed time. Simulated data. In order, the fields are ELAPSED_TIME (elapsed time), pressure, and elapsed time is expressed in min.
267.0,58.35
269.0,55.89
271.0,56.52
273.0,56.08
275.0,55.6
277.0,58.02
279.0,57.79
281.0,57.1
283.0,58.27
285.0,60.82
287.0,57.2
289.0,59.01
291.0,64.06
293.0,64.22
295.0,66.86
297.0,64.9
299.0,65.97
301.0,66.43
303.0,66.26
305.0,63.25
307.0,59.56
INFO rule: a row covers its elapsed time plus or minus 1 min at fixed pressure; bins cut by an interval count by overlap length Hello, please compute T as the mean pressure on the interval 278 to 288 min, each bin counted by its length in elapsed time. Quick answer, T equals 58.2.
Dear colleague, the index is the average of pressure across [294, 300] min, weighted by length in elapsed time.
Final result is 65.9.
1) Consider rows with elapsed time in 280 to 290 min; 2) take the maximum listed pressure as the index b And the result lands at 60.82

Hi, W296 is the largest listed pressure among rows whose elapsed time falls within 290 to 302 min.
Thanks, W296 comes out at 66.86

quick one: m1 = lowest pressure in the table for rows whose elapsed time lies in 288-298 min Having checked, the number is 59.01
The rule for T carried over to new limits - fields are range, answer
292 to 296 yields 65.5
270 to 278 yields 56.6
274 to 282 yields 57.1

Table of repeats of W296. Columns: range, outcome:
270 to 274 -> 56.52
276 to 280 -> 58.02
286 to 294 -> 64.22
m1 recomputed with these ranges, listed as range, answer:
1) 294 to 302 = 64.9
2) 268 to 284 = 55.6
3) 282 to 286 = 58.27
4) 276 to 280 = 57.79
